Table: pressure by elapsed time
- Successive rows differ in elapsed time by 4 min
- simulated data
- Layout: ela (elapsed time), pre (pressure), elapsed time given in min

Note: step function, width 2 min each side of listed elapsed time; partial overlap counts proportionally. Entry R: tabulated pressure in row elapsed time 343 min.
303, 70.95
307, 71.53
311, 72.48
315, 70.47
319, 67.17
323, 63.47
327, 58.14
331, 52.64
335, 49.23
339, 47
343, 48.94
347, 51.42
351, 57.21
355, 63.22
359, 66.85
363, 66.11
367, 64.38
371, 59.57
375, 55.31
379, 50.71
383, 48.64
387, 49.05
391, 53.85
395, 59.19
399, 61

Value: 48.94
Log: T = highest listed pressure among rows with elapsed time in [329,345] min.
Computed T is 52.64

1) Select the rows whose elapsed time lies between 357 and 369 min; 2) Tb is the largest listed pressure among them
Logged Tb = 66.85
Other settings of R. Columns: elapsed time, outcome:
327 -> 58.14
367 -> 64.38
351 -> 57.21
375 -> 55.31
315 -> 70.47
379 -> 50.71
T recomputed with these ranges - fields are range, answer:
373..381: 55.31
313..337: 70.47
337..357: 63.22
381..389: 49.05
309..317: 72.48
